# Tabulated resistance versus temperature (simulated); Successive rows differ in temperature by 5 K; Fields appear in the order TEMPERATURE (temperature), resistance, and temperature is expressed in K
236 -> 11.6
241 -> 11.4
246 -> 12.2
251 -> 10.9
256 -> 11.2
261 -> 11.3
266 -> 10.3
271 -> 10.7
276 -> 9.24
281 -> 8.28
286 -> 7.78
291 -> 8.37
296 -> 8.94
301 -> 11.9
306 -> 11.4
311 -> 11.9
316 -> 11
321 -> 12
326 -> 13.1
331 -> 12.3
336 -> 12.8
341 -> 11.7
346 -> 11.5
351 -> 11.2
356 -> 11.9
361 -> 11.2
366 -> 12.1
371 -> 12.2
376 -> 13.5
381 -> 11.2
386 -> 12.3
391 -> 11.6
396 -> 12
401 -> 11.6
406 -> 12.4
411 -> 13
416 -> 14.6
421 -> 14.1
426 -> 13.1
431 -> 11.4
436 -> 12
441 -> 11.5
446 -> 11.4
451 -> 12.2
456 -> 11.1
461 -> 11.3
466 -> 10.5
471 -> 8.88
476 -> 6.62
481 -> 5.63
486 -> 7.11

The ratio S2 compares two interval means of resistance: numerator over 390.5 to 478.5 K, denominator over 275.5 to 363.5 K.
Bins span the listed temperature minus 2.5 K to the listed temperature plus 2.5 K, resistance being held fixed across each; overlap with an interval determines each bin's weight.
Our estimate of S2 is 1.1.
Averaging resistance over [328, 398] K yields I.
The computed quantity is 12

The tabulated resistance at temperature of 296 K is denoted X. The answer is 8.94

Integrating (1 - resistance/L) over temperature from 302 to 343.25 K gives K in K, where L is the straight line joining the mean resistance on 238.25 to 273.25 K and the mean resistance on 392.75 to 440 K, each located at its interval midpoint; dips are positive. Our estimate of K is -0.9 K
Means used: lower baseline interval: 11.1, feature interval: 12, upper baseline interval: 12.6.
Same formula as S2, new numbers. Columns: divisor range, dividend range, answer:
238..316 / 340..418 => 1.16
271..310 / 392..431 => 1.34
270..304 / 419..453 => 1.32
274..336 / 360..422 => 1.17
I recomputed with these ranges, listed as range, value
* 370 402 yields 12.1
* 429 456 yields 11.7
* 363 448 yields 12.4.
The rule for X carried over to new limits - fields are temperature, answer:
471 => 8.88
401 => 11.6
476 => 6.62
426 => 13.1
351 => 11.2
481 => 5.63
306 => 11.4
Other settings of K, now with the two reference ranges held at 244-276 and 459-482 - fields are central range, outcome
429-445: -4.5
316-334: -3.5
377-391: -3.3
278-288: 2.4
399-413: -4.4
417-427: -5.0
